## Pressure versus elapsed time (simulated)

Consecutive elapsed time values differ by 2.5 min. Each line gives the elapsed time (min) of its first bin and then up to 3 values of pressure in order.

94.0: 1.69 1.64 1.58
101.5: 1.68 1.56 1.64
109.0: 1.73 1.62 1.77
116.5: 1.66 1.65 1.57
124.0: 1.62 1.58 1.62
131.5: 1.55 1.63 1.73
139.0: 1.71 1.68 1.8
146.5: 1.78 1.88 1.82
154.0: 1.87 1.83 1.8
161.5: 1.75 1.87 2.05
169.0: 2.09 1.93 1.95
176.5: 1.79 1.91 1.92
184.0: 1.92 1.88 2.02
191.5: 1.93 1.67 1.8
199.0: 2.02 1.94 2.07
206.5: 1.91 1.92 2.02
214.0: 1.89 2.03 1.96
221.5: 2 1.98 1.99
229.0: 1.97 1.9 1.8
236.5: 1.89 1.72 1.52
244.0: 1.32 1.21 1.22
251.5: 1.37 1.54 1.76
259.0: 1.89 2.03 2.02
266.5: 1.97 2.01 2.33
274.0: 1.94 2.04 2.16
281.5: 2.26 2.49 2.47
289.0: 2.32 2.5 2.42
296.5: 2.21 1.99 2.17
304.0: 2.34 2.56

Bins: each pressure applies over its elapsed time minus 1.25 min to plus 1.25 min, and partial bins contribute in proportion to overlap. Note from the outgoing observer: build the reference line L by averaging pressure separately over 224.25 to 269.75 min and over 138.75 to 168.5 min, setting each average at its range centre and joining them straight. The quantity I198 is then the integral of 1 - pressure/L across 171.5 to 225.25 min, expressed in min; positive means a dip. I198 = -4.4 min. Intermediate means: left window 1.83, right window 1.73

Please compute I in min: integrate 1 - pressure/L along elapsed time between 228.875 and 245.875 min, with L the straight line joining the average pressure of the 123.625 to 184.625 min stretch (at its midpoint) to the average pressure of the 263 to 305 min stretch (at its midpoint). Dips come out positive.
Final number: 3.0 min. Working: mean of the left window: 1.8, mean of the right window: 2.21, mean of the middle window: 1.7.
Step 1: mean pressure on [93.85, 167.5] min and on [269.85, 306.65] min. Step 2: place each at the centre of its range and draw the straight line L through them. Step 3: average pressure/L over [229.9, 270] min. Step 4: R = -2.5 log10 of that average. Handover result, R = 0.248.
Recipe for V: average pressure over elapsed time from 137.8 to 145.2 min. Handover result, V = 1.73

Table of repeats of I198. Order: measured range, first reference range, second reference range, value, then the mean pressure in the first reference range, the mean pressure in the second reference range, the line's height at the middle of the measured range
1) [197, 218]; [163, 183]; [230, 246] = -2.0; 1.94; 1.67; 1.8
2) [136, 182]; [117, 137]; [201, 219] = -2.6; 1.62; 1.97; 1.75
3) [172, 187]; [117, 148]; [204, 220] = -0.5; 1.66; 1.96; 1.84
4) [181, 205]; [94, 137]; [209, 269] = -2.5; 1.64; 1.79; 1.73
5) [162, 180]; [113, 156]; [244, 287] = -1.8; 1.7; 1.9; 1.76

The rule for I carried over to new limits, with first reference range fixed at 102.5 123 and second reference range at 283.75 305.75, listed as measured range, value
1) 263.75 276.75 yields 1.02 min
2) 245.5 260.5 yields 4.55 min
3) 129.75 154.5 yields 0.29 min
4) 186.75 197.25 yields 0.44 min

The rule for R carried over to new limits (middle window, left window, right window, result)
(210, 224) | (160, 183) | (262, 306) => 0.032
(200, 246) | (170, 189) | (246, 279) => -0.003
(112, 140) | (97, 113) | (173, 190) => 0.044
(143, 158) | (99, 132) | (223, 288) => -0.083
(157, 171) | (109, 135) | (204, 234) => -0.079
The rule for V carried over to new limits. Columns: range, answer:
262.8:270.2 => 2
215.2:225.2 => 1.99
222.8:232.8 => 1.96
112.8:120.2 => 1.69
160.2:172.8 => 1.94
